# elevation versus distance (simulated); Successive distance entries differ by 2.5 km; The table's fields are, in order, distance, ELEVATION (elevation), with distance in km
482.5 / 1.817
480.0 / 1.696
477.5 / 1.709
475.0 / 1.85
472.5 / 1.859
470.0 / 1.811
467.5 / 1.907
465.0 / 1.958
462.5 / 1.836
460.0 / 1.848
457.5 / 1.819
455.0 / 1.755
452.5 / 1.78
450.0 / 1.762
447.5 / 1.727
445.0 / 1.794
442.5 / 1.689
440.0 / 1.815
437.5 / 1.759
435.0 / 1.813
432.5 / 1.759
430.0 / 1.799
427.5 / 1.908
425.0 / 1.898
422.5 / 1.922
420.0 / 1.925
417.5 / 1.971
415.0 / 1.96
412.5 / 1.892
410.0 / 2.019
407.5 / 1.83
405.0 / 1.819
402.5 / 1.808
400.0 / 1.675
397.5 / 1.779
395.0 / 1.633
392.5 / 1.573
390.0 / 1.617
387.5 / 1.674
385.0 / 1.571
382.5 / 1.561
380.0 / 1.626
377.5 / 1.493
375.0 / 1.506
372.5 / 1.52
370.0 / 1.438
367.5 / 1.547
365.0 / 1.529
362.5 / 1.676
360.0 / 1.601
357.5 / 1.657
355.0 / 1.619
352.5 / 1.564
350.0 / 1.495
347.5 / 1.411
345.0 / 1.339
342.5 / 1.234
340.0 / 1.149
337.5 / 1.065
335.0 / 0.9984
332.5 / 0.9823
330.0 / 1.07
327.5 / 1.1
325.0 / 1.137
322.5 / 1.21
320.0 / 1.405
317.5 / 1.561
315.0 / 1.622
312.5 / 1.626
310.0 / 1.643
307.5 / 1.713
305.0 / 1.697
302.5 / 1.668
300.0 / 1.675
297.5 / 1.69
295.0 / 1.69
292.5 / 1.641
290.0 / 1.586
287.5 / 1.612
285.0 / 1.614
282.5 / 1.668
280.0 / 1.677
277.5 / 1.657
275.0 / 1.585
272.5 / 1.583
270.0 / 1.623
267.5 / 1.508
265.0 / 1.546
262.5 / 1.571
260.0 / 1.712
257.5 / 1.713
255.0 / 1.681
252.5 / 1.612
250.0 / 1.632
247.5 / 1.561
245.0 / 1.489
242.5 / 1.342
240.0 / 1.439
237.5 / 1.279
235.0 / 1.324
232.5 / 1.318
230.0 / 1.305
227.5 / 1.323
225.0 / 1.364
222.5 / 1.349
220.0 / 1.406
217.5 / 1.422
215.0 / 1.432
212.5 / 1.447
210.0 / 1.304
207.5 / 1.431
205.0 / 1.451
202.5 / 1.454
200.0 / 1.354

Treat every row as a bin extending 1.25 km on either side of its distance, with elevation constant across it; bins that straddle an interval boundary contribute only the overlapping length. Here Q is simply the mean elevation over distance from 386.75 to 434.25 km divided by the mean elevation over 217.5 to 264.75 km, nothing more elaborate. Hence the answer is 1.24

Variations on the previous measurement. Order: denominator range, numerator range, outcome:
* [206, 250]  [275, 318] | 1.18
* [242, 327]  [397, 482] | 1.15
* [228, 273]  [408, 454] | 1.22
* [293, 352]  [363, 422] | 1.21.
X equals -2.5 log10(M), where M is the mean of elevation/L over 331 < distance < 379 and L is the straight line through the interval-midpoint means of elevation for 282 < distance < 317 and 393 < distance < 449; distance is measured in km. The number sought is 0.22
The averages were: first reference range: 1.65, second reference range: 1.82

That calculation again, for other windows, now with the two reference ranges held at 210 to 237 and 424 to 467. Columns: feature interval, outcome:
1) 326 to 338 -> 0.45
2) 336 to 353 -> 0.22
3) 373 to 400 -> 0.06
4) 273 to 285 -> -0.11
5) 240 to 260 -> -0.12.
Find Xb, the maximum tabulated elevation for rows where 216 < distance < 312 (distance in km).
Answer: 1.713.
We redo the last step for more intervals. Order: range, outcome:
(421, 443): 1.922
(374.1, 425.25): 2.019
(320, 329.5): 1.405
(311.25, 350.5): 1.626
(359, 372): 1.676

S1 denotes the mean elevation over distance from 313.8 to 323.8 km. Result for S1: 1.45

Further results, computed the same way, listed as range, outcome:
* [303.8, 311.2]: 1.68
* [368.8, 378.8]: 1.49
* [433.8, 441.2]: 1.8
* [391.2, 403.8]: 1.69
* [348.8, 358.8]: 1.58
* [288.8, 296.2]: 1.64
